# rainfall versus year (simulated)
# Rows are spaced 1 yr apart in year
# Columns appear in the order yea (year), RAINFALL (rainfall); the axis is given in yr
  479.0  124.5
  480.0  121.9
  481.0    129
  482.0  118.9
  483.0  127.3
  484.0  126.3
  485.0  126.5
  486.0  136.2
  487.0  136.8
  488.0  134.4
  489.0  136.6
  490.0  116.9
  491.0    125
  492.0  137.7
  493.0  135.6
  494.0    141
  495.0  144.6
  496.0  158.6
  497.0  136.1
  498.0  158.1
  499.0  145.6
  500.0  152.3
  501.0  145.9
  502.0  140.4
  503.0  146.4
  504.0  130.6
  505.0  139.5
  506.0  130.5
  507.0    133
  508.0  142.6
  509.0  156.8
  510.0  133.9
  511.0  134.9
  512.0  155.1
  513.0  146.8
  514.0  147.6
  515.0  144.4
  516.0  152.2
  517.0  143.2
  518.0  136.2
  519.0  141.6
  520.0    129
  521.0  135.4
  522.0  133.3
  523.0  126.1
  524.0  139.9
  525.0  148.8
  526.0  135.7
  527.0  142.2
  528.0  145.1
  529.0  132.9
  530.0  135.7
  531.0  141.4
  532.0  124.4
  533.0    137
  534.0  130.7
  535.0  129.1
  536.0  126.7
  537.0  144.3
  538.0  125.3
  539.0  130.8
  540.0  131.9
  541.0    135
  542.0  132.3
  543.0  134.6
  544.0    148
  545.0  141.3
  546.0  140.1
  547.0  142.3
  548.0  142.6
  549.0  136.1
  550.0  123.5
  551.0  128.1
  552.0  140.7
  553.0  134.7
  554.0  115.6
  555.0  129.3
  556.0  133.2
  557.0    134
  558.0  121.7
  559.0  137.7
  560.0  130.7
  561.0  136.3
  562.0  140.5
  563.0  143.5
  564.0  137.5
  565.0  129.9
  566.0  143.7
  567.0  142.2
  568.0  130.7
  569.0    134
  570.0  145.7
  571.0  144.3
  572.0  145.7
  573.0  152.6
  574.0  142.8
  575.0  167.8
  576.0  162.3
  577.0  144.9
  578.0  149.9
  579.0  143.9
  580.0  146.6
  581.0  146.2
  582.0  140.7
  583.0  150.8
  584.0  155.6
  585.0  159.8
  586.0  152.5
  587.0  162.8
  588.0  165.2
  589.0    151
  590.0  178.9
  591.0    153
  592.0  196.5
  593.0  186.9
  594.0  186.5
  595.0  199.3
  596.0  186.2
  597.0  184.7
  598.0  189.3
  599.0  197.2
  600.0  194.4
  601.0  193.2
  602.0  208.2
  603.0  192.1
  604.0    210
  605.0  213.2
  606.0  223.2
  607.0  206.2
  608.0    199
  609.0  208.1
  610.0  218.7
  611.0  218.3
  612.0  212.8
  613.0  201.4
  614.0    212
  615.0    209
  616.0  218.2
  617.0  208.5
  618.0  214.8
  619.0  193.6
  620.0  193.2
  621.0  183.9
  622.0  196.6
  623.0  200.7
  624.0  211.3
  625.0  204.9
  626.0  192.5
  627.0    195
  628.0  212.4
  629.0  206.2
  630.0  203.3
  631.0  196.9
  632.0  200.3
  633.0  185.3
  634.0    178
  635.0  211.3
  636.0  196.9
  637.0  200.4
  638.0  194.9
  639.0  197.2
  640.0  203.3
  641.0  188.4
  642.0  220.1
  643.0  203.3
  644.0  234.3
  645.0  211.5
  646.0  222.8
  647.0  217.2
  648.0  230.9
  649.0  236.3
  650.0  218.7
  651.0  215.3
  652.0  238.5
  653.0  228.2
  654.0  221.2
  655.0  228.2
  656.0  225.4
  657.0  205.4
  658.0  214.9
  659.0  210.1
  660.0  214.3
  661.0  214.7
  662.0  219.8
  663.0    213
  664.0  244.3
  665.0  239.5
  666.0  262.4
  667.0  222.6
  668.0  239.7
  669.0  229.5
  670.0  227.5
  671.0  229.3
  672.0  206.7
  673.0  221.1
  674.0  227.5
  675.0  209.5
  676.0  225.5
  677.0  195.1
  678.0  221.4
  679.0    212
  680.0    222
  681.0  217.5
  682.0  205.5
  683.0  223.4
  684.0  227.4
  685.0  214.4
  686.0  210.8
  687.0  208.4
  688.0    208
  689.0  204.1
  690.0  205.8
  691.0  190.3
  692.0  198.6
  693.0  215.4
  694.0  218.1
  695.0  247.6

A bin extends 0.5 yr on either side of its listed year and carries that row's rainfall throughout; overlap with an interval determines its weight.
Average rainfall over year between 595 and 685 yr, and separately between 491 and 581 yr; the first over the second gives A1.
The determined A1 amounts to 1.5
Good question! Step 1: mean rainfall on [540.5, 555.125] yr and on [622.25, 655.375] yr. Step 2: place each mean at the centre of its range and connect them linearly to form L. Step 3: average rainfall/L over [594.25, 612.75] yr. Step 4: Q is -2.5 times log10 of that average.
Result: -0.13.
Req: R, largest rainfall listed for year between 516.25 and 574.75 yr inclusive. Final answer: 152.6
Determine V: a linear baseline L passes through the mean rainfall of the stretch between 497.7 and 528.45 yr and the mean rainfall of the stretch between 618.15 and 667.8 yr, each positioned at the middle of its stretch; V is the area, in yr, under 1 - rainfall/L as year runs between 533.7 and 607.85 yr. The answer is 8.4 yr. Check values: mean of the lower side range 142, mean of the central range 154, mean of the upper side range 212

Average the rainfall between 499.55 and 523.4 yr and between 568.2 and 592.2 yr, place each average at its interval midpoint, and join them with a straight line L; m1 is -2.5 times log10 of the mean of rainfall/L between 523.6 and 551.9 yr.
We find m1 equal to 0.073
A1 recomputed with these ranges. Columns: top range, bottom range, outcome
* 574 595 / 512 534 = 1.15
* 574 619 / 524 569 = 1.36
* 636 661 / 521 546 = 1.59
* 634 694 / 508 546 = 1.57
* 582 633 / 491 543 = 1.39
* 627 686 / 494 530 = 1.52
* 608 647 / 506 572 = 1.49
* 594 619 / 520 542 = 1.52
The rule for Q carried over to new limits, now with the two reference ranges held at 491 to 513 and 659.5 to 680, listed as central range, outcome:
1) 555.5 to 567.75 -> 0.25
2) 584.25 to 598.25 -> 0.07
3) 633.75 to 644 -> 0.04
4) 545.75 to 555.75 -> 0.24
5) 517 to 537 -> 0.14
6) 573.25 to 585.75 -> 0.19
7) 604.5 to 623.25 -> -0.06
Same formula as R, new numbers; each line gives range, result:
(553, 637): 223.2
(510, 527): 155.1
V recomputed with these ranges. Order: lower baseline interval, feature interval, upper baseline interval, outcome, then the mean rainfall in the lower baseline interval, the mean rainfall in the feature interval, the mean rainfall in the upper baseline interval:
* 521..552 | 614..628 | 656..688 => -1.05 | 136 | 202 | 220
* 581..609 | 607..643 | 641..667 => 0.03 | 183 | 203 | 223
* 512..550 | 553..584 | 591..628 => 5.00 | 138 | 141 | 201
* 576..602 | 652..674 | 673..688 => -1.94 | 169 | 225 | 216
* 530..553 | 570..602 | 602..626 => 2.37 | 135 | 166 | 206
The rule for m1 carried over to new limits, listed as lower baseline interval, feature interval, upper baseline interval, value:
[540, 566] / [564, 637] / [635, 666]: -0.04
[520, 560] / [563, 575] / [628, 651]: 0.10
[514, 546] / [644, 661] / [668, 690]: -0.10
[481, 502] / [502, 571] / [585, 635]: 0.16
